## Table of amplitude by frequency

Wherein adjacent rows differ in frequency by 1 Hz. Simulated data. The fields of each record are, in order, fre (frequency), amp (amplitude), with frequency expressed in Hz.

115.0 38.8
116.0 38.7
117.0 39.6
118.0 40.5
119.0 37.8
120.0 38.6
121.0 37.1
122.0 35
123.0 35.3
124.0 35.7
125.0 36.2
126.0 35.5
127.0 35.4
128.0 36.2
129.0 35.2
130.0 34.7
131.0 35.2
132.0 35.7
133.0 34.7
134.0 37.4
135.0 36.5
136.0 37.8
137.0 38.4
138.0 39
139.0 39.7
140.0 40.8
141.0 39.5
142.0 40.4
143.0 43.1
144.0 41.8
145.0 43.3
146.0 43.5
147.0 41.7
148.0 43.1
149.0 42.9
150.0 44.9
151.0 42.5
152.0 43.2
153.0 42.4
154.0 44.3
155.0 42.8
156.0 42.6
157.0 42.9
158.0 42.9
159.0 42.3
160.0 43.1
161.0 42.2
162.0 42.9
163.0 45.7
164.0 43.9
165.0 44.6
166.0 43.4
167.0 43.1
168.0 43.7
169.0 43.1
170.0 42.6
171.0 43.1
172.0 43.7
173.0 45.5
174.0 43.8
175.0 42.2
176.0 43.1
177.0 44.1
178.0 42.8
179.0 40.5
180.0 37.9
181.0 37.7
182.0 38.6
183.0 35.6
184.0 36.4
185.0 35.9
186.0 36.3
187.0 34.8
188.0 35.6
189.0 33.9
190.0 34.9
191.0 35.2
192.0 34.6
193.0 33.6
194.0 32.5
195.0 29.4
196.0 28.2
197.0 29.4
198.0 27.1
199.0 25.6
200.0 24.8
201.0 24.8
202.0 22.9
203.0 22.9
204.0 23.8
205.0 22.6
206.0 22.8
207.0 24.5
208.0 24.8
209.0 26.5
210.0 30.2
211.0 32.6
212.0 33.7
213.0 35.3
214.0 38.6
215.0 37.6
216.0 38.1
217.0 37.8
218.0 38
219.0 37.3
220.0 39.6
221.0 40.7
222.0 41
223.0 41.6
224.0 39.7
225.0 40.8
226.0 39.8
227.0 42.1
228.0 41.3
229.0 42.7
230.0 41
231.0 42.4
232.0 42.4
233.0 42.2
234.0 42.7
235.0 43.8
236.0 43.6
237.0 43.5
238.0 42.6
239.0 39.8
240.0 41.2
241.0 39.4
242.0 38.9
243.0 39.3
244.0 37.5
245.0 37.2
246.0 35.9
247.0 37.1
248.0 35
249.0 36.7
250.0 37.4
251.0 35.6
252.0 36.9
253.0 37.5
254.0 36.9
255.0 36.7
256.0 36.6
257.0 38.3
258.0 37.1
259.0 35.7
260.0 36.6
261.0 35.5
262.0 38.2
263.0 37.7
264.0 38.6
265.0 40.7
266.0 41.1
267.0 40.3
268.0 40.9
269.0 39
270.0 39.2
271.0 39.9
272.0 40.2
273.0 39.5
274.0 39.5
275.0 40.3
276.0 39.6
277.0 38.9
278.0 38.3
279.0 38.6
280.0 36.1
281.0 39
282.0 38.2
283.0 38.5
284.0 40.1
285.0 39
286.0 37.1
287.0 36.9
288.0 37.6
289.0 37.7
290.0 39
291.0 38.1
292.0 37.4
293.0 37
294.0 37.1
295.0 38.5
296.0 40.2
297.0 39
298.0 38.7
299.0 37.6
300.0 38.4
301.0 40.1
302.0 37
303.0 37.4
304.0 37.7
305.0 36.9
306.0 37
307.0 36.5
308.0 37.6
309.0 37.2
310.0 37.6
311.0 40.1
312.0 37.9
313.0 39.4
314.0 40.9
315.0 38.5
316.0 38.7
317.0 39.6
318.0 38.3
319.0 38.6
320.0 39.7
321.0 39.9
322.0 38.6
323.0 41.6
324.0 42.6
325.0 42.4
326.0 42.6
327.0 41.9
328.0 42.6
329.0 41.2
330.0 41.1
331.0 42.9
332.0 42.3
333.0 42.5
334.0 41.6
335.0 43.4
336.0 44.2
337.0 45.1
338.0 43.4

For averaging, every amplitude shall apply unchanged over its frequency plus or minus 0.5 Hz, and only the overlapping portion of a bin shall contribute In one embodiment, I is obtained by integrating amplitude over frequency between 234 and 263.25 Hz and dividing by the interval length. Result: 38.3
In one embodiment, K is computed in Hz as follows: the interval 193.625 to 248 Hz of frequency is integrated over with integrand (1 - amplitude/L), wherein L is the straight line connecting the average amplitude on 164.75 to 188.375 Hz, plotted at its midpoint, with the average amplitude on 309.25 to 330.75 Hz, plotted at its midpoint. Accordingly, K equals 6.9 Hz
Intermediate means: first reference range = 40.7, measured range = 35.4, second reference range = 40.2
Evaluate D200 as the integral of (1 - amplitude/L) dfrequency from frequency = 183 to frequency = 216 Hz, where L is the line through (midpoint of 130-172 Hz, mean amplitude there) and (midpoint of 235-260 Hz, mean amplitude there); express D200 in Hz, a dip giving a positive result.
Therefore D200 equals 7.7 Hz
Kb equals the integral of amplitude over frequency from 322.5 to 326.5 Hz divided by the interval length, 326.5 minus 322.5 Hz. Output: 42.3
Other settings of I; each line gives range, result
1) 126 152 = 39.3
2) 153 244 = 37.7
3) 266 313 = 38.5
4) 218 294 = 39.1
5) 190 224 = 31.6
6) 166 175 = 43.5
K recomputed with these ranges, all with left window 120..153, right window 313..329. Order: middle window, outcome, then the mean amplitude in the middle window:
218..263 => 0.6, 39.2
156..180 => -2.5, 43.1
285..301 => 0.8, 38.1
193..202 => 2.6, 27.8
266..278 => 0.1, 39.8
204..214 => 2.8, 28.4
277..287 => 0.5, 38.3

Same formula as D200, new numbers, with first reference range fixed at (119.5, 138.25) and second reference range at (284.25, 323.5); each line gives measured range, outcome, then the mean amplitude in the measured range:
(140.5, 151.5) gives -1.80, 42.4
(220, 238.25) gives -2.11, 41.8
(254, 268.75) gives -0.10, 38.1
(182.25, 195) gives 0.75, 34.8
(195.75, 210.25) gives 4.64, 25.3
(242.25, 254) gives 0.23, 37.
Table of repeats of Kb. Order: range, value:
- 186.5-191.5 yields 34.9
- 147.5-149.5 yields 43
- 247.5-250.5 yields 36.4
